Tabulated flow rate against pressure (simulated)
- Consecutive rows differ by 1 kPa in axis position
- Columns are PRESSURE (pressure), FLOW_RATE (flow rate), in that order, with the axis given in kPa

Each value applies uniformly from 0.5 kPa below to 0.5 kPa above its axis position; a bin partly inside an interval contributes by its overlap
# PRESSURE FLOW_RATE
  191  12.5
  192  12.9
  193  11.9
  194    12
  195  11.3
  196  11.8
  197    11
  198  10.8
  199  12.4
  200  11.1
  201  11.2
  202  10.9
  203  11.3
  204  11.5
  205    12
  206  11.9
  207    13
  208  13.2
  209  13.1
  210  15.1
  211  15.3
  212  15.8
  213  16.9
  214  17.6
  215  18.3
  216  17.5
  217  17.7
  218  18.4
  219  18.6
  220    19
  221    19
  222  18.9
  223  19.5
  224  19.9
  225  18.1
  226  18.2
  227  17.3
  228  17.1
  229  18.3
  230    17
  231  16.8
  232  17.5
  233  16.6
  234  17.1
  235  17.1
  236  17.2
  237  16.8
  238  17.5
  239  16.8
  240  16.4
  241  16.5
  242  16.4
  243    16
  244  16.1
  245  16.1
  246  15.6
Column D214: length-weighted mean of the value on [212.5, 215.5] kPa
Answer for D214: 17.6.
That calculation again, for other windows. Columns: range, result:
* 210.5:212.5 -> 15.6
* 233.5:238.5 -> 17.1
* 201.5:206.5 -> 11.5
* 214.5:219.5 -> 18.1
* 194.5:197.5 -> 11.4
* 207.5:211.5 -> 14.2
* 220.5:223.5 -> 19.1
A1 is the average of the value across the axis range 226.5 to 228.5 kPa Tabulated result 17.2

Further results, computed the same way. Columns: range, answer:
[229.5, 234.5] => 17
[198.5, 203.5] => 11.4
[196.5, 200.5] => 11.3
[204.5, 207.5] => 12.3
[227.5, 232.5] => 17.3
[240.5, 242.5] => 16.4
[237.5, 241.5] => 16.8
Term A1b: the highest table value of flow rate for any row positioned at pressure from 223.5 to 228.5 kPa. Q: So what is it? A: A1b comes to 19.9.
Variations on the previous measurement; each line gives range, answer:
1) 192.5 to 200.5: 12.4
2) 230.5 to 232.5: 17.5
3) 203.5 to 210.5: 15.1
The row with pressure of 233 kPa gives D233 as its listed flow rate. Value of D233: 16.6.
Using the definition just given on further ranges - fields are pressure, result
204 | 11.5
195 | 11.3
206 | 11.9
